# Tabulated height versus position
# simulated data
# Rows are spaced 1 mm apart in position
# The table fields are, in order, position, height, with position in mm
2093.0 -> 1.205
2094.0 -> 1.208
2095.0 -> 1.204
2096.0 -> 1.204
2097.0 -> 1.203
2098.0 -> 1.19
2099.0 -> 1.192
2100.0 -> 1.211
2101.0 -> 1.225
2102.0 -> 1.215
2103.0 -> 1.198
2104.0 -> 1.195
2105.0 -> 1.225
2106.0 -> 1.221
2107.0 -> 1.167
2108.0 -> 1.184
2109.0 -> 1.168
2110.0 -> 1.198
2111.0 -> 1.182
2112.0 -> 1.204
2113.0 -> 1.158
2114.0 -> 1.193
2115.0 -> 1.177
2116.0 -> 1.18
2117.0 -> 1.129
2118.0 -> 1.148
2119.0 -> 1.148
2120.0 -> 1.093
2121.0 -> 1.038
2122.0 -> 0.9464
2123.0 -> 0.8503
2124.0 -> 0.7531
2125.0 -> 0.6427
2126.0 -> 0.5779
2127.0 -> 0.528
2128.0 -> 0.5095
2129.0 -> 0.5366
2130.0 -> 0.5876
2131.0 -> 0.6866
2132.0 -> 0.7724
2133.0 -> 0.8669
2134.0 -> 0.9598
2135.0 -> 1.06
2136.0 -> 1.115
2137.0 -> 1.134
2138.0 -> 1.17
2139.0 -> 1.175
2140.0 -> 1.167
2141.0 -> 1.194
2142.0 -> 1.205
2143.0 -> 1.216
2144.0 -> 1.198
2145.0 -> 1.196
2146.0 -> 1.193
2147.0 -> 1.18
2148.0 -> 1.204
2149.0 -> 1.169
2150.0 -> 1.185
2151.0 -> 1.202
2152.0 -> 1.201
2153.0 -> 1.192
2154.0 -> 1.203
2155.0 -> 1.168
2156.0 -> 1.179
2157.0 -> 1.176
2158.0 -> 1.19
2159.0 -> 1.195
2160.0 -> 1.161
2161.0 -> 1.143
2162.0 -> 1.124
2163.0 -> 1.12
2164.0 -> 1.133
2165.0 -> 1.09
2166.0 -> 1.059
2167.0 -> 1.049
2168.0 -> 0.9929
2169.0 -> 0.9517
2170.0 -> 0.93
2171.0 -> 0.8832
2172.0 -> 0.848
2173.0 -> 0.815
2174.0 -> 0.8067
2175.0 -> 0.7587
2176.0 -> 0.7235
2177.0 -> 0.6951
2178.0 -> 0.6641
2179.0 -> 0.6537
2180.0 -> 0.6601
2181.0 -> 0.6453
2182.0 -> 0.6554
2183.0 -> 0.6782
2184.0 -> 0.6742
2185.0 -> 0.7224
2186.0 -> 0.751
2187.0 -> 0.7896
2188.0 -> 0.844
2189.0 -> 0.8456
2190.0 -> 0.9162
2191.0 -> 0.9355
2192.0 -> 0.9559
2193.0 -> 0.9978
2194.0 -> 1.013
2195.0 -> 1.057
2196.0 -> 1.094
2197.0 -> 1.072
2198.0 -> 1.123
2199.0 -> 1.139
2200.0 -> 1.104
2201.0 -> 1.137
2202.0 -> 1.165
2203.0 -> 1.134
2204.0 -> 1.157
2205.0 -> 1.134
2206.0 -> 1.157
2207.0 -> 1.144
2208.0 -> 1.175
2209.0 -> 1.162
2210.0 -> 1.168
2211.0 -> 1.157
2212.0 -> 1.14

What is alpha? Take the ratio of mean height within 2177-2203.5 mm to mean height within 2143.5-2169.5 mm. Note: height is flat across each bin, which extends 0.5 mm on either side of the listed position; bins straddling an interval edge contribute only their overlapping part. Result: 0.8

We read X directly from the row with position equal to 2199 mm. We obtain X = 1.139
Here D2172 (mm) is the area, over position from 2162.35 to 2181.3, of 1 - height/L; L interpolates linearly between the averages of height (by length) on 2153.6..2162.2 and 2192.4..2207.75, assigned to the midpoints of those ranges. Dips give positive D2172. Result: 4.6 mm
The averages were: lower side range 1.17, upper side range 1.11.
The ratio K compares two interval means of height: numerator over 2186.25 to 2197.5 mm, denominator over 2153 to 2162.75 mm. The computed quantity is 0.81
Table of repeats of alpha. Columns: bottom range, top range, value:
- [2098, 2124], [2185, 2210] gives 0.91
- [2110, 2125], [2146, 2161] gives 1.10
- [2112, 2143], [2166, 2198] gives 0.88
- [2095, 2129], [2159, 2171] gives 1.00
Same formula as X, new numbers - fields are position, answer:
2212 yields 1.14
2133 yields 0.8669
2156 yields 1.179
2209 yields 1.162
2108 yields 1.184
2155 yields 1.168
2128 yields 0.5095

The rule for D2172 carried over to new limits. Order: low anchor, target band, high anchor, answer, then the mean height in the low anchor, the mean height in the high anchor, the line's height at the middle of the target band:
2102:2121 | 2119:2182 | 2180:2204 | 4.5 mm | 1.17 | 0.932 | 1.06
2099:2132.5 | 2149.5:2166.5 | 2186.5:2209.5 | -2.1 mm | 1.01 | 1.05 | 1.03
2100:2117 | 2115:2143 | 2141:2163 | 5.8 mm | 1.19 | 1.18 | 1.19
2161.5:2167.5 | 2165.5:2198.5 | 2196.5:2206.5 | 7.6 mm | 1.1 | 1.13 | 1.11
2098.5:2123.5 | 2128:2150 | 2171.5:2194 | -0.8 mm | 1.15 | 0.78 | 1.01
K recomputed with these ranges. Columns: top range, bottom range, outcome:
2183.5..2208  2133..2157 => 0.87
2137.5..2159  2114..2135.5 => 1.36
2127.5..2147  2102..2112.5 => 0.84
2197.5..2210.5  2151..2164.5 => 0.98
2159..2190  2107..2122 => 0.75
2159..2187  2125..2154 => 0.86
